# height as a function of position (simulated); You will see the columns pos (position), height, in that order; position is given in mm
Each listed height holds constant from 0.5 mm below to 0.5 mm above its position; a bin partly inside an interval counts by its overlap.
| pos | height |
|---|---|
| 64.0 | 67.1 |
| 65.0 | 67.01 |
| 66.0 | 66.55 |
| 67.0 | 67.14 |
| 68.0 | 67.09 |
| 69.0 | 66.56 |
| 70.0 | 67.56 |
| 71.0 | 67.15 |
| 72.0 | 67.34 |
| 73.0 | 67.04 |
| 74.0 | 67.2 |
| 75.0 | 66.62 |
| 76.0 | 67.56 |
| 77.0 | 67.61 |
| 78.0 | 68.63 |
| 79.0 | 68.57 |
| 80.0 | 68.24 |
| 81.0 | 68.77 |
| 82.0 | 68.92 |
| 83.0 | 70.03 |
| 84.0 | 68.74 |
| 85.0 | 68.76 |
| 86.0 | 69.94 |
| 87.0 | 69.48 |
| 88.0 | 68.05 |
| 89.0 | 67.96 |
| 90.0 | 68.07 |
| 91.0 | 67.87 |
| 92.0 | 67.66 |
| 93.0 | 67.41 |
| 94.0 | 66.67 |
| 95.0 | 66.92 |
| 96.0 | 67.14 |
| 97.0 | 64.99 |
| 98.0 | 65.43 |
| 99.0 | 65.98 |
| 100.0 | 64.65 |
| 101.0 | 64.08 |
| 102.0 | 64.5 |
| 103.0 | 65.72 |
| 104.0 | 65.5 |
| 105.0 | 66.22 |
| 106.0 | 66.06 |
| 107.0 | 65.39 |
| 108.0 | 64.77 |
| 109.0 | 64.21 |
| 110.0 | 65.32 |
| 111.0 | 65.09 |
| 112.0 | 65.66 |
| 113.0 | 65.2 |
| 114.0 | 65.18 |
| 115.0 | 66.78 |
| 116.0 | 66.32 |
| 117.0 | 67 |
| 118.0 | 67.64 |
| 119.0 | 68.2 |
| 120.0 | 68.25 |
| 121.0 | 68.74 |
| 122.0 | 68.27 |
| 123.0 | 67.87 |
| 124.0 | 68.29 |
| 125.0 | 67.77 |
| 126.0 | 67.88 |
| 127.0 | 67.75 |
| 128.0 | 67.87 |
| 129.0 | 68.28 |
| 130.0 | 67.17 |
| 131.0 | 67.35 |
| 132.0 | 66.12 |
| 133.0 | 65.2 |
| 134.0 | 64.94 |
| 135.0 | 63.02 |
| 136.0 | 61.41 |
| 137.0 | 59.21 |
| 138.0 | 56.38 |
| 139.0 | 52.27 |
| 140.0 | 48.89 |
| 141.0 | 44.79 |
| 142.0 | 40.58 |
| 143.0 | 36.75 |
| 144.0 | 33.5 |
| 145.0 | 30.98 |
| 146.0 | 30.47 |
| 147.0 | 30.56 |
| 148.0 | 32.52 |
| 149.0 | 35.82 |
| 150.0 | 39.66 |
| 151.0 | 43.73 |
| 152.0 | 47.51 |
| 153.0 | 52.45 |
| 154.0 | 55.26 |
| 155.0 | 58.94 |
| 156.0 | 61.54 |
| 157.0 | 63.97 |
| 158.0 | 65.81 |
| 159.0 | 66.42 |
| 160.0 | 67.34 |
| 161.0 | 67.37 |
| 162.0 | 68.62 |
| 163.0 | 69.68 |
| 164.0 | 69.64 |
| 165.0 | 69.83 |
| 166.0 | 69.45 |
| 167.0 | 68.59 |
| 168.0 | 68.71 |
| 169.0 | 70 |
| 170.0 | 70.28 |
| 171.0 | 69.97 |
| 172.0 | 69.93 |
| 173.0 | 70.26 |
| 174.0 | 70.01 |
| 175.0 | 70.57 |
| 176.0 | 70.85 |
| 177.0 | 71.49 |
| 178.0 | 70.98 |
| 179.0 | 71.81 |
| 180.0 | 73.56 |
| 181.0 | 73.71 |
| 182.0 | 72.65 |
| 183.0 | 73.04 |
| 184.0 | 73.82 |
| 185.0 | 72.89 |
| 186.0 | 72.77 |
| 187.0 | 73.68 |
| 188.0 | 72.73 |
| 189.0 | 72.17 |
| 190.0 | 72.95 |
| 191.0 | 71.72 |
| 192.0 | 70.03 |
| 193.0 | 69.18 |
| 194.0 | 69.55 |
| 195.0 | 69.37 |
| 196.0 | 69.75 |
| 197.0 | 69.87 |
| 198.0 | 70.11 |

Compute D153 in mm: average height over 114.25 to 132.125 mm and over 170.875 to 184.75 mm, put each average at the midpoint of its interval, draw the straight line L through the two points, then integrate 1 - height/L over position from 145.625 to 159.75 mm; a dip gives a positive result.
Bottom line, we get 4.1 mm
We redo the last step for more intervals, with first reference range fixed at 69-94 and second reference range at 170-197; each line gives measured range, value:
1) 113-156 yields 8.2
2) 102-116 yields 0.7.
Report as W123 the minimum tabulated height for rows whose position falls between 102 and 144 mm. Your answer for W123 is 33.5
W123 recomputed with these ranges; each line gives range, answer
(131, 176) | 30.47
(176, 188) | 70.85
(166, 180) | 68.59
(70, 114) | 64.08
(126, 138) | 56.38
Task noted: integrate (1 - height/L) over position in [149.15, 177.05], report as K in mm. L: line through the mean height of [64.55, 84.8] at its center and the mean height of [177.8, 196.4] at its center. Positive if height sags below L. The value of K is 2.7 mm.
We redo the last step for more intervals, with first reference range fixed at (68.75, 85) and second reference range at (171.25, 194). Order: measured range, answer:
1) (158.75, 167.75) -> 0.3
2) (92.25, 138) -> 2.2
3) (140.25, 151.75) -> 5.5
